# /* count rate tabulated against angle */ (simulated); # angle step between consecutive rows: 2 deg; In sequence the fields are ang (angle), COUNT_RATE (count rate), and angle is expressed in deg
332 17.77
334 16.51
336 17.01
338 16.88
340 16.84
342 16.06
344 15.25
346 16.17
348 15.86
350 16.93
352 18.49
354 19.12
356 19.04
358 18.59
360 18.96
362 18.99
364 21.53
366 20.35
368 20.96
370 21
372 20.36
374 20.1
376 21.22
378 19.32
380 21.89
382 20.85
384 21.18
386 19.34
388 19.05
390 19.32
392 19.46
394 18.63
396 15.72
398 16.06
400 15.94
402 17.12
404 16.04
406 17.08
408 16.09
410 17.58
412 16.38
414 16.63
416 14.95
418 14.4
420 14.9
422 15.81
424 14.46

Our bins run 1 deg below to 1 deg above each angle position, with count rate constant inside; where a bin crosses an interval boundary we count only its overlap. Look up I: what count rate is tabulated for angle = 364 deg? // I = 21.53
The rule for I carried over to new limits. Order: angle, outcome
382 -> 20.85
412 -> 16.38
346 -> 16.17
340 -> 16.84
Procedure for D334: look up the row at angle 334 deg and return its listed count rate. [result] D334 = 16.51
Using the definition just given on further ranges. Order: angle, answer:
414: 16.63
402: 17.12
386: 19.34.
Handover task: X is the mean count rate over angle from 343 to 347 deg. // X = 15.7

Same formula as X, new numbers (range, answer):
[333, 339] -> 16.8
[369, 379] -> 20.4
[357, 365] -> 19.5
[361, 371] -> 20.6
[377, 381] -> 20.6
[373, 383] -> 20.7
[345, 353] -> 16.9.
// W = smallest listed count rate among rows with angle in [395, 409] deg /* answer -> 15.72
